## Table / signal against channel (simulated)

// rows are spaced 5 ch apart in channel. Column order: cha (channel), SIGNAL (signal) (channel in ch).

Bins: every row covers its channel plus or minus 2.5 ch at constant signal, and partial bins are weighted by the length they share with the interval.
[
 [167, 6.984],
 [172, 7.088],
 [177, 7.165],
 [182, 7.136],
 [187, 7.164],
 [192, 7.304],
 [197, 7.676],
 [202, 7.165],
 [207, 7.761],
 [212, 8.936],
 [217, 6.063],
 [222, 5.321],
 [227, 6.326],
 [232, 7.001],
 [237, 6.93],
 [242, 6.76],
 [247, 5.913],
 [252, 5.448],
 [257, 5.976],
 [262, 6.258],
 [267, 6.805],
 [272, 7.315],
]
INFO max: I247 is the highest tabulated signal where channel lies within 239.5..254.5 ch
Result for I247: 6.76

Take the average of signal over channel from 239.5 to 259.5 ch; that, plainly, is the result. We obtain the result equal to 6.02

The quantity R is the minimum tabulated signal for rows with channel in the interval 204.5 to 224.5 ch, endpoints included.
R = 5.321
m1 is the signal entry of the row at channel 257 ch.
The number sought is 5.976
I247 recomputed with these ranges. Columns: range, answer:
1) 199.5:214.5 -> 8.936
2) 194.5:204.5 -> 7.676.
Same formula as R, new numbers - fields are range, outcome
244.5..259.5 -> 5.448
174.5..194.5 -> 7.136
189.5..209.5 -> 7.165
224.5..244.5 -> 6.326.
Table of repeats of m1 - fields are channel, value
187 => 7.164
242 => 6.76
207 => 7.761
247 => 5.913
